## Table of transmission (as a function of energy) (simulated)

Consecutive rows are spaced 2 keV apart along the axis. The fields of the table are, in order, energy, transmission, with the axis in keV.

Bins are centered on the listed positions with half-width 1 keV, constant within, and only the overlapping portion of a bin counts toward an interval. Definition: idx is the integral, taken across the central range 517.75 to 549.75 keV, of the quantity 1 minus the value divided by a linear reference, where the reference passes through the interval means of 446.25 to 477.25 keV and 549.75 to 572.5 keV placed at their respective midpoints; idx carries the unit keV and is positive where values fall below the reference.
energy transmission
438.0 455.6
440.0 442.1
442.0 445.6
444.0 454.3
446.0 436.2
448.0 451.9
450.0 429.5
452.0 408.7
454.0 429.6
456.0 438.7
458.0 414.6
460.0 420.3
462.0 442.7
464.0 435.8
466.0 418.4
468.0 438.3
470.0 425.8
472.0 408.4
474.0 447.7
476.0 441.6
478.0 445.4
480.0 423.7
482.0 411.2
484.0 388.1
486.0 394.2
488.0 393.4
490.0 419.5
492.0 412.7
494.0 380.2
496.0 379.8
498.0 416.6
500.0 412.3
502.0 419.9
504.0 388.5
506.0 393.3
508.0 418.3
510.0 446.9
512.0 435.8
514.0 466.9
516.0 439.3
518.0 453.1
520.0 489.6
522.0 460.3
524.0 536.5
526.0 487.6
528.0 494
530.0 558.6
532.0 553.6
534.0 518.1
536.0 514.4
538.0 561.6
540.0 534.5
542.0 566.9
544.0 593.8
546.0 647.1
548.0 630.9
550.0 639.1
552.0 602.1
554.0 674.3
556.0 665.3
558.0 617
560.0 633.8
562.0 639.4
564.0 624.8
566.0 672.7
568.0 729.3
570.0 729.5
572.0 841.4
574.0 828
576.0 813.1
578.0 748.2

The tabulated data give 3.3 keV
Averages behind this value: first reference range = 430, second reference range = 670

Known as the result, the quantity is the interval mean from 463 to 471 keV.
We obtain 430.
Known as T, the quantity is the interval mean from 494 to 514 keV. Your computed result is 413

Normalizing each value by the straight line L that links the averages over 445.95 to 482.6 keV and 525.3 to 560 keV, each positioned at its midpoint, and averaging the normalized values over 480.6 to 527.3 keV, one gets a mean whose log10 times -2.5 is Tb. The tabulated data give 0.18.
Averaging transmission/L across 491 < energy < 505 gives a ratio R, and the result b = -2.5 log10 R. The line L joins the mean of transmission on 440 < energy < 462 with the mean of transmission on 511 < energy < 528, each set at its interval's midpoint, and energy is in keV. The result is 0.15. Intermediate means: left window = 434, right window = 472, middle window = 401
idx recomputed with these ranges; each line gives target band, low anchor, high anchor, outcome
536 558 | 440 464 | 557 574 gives 1.5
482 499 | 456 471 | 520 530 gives 2.3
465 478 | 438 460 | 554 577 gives 1.5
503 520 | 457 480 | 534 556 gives 2.9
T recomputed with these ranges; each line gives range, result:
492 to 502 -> 401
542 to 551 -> 621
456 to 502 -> 417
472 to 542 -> 452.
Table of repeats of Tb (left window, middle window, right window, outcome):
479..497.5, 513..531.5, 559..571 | 0.07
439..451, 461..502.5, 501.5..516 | 0.04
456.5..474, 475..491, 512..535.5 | 0.08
